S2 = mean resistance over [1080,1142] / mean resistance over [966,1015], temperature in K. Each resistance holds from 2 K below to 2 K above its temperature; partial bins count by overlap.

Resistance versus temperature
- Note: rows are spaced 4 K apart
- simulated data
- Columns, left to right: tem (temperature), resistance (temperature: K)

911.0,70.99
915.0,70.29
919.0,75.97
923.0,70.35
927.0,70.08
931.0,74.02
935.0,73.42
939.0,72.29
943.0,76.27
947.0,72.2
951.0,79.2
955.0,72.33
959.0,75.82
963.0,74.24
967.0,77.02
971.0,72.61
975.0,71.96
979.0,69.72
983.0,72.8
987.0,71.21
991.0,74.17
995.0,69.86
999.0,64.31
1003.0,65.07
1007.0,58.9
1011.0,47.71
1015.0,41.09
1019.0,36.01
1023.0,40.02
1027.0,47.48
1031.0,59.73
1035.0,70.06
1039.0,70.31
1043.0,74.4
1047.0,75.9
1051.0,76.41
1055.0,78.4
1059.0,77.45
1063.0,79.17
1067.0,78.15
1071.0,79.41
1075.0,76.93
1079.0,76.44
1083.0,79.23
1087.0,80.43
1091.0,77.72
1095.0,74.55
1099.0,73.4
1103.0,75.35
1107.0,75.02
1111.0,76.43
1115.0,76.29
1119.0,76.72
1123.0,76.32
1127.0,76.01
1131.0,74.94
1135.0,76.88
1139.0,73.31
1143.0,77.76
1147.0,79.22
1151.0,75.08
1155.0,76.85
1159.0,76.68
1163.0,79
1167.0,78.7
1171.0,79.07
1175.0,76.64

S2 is 1.1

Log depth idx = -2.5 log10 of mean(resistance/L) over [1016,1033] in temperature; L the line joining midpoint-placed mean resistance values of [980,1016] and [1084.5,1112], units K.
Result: 0.42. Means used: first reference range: 63.6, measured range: 45.5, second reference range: 76.2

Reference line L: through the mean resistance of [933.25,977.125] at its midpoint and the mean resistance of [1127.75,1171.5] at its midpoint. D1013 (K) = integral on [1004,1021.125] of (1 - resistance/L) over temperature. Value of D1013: 6.4 K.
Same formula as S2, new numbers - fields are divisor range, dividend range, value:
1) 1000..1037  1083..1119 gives 1.46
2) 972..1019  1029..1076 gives 1.18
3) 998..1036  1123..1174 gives 1.47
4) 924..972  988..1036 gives 0.76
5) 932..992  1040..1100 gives 1.05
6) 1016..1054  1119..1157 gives 1.25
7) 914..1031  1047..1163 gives 1.15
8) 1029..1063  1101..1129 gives 1.04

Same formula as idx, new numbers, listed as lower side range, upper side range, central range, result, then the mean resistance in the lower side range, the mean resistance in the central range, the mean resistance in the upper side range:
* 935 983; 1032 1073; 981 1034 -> 0.28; 73.9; 57.8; 75.6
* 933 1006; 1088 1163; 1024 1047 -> 0.15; 72.3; 64.3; 76.2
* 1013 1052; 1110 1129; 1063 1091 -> -0.16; 58.7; 78.4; 76.4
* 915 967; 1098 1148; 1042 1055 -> -0.01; 73.8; 76.1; 76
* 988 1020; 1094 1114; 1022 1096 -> -0.08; 58.2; 72.6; 75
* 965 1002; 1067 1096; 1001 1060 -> 0.22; 71.3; 61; 78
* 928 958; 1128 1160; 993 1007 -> 0.15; 74.2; 65.3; 76.3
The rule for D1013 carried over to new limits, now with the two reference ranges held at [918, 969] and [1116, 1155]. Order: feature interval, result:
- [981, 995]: 0.4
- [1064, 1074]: -0.4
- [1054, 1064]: -0.4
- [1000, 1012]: 2.6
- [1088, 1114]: 0.1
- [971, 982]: 0.5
